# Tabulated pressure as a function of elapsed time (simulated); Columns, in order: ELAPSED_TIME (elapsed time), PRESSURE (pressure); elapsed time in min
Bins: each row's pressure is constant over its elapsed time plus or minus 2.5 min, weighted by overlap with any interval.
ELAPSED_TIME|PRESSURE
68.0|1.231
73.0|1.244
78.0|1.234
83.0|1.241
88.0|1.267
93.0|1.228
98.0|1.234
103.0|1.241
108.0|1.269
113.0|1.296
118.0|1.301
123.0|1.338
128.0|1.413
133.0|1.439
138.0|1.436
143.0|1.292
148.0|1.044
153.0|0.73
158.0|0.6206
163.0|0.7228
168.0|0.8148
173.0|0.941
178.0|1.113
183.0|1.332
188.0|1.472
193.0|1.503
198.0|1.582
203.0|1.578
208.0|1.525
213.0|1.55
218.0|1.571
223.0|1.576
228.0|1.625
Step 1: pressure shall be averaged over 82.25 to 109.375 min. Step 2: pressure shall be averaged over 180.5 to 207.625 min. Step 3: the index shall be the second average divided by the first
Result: 1.20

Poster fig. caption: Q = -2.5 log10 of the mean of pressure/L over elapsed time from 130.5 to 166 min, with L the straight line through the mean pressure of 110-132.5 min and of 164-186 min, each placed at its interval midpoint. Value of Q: 0.162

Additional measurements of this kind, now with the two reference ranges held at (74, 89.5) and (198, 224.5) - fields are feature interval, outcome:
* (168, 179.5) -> 0.45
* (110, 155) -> 0.09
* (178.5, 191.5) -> 0.10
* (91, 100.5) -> 0.04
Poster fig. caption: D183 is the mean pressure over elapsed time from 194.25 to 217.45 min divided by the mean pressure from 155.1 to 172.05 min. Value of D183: 2.10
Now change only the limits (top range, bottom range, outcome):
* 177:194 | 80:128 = 1.07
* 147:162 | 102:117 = 0.60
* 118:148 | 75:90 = 1.08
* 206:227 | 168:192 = 1.31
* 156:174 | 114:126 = 0.58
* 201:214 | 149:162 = 2.14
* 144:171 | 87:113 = 0.65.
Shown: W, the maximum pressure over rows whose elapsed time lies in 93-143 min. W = 1.439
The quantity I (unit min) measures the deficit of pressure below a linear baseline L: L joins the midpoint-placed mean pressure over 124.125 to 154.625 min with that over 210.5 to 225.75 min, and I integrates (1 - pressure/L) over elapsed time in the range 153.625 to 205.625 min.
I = 9.9 min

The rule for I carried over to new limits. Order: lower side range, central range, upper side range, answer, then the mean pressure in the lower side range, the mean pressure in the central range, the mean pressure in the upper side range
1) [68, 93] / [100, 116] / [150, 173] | -2.9 min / 1.24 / 1.27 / 0.753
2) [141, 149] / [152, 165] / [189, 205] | 6.0 min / 1.18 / 0.685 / 1.55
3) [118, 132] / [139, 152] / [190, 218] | 2.4 min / 1.37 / 1.15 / 1.55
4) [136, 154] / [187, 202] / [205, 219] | -0.9 min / 1.15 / 1.53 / 1.55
